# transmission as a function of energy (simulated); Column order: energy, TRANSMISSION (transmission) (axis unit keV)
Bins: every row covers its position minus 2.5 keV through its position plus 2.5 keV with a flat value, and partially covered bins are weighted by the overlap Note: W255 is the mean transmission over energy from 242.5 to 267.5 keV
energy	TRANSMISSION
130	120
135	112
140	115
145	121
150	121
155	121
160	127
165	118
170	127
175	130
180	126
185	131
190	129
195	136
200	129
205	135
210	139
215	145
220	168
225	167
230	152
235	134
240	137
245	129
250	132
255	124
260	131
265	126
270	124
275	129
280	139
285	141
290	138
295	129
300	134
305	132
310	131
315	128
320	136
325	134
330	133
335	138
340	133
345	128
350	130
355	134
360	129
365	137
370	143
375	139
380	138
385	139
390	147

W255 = 128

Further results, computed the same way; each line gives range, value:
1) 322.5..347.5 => 133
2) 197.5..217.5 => 137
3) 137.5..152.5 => 119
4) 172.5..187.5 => 129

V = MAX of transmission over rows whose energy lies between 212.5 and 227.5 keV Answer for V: 168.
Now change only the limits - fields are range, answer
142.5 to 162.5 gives 127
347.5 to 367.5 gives 137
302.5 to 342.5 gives 138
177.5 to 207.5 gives 136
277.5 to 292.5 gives 141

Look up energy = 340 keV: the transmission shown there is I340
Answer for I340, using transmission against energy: 133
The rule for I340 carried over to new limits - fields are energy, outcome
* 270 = 124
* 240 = 137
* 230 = 152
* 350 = 130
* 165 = 118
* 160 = 127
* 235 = 134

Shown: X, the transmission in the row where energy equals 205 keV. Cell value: 135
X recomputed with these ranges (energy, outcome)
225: 167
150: 121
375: 139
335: 138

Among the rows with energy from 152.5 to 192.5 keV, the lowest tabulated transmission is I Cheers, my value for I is 118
